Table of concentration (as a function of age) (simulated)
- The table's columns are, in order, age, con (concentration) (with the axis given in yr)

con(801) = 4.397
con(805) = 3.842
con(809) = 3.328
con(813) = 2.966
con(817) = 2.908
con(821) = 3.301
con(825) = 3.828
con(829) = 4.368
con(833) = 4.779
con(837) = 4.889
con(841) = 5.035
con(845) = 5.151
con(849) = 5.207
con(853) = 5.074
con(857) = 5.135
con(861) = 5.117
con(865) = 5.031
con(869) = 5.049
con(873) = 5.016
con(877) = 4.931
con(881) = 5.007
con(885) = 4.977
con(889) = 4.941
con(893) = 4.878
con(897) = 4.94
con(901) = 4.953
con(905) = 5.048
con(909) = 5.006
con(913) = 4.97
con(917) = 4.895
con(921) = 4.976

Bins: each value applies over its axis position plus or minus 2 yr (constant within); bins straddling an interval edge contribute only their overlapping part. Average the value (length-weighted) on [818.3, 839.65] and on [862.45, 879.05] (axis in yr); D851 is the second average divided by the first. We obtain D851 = 1.19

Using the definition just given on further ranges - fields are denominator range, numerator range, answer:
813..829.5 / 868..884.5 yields 1.45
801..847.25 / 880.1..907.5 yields 1.22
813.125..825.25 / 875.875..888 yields 1.55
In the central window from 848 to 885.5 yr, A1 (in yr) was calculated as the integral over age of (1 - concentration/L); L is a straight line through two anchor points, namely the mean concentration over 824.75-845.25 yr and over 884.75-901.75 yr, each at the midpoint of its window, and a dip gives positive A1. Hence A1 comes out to -1.74 yr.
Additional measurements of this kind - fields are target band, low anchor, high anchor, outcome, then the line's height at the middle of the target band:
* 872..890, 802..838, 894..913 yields -1.2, 4.66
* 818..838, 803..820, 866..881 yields -2.1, 3.73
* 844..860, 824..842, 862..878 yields -1.1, 4.81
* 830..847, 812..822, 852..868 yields -3.7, 4.07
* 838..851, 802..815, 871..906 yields -3.1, 4.13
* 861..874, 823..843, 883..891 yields -0.6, 4.82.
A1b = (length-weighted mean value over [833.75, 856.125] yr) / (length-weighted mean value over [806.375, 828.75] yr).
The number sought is 1.50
